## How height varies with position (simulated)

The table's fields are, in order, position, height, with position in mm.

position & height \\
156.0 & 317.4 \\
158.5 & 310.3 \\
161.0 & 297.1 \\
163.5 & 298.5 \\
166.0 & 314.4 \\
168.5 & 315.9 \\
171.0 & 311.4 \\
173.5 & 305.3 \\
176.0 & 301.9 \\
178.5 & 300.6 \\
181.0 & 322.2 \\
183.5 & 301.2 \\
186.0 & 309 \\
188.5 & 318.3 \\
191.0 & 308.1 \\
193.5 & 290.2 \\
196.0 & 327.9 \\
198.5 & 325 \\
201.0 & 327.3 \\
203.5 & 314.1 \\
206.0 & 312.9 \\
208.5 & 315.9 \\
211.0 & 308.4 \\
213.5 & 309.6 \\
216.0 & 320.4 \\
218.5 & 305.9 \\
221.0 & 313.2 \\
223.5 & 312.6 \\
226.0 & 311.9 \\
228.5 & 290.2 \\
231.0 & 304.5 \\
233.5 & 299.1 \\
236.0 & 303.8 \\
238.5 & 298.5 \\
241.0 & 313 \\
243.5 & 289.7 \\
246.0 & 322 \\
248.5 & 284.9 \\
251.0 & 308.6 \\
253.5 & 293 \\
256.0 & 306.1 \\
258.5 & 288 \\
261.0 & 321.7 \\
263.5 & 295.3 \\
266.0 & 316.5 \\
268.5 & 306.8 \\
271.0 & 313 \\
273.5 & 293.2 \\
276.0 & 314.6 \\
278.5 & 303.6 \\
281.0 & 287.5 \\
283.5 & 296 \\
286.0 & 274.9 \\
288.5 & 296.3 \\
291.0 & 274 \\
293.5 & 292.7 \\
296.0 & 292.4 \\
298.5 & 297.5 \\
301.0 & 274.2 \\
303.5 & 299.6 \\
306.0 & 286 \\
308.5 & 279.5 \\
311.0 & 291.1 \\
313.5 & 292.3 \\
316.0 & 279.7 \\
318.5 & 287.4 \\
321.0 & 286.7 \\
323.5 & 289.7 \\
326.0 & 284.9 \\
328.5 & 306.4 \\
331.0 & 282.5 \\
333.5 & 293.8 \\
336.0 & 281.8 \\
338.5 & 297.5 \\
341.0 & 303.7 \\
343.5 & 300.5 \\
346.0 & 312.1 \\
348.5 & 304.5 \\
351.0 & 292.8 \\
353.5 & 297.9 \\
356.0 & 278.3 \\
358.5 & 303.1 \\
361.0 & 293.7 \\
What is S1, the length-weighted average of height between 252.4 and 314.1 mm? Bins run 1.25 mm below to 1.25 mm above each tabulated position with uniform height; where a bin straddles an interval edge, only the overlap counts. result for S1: 295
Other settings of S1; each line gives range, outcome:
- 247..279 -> 304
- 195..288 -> 306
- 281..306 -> 288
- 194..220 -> 316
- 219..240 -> 304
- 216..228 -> 311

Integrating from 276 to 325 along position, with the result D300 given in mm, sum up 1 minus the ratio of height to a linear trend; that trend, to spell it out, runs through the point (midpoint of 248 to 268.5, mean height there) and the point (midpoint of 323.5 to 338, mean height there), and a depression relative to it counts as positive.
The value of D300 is 1.0 mm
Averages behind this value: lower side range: 303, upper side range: 290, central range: 289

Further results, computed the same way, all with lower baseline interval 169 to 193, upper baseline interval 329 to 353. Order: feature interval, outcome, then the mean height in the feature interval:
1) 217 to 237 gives 0.0 mm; 305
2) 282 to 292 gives 0.5 mm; 286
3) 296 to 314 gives 0.6 mm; 289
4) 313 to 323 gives 0.4 mm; 286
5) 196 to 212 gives -0.6 mm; 318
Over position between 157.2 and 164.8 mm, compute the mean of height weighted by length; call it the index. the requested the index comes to 302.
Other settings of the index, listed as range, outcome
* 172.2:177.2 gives 304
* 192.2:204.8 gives 317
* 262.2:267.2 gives 306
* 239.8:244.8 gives 301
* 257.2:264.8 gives 302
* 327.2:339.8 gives 292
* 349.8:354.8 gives 295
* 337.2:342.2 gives 300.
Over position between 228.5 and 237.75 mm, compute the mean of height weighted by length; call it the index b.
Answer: 301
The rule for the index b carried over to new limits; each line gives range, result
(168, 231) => 311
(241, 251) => 302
